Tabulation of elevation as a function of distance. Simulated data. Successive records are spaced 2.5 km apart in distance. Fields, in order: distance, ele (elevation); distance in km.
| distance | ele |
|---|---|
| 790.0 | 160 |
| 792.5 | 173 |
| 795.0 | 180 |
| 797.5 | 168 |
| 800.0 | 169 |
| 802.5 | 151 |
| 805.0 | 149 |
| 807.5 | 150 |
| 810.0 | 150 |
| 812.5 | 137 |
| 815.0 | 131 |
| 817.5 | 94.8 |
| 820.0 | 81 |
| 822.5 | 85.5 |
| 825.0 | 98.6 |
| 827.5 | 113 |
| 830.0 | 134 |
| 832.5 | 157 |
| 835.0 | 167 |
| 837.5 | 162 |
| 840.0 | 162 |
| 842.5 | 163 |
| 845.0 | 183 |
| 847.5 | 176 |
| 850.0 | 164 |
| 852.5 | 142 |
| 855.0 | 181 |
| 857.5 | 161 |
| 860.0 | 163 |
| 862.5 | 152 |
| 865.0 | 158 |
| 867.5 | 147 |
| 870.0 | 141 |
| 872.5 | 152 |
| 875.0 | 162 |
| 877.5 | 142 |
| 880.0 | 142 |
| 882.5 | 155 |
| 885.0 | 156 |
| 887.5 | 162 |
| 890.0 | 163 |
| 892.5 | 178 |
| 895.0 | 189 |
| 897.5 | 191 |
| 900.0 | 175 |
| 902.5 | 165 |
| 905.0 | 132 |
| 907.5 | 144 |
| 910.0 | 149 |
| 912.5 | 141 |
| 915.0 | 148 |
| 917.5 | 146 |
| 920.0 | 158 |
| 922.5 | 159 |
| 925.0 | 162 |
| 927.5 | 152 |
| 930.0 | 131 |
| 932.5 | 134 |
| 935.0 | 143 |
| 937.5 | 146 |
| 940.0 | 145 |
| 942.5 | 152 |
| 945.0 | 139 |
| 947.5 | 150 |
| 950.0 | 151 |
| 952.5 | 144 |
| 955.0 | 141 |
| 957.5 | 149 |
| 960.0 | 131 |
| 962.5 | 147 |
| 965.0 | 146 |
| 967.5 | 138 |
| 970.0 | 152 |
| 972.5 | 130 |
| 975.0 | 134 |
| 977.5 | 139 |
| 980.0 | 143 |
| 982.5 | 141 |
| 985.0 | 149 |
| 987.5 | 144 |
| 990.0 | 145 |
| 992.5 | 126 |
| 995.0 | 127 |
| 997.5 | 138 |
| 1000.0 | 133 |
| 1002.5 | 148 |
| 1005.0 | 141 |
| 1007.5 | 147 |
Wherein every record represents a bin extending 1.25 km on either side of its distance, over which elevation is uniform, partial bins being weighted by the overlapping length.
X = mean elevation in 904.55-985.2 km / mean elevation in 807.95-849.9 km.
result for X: 1.05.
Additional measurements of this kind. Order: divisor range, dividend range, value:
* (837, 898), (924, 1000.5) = 0.88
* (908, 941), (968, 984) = 0.95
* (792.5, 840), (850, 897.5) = 1.14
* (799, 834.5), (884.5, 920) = 1.24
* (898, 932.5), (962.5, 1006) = 0.93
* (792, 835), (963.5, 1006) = 1.02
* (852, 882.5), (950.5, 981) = 0.92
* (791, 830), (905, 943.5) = 1.08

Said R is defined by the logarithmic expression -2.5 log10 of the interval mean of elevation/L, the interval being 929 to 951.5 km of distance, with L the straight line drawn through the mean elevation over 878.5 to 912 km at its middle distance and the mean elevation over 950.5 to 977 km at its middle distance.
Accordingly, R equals 0.03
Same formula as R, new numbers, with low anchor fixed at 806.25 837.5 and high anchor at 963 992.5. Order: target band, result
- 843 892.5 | -0.21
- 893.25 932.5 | -0.15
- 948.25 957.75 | -0.05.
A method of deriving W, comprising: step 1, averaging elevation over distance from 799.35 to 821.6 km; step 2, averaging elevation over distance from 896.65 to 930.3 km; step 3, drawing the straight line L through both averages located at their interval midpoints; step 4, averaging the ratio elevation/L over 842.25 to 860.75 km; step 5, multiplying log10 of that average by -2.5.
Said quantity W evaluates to -0.18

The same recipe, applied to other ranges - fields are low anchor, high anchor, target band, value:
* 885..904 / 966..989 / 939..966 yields 0.04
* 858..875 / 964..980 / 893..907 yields -0.14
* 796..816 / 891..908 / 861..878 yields 0.08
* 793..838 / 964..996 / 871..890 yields -0.11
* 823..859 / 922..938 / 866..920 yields -0.05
